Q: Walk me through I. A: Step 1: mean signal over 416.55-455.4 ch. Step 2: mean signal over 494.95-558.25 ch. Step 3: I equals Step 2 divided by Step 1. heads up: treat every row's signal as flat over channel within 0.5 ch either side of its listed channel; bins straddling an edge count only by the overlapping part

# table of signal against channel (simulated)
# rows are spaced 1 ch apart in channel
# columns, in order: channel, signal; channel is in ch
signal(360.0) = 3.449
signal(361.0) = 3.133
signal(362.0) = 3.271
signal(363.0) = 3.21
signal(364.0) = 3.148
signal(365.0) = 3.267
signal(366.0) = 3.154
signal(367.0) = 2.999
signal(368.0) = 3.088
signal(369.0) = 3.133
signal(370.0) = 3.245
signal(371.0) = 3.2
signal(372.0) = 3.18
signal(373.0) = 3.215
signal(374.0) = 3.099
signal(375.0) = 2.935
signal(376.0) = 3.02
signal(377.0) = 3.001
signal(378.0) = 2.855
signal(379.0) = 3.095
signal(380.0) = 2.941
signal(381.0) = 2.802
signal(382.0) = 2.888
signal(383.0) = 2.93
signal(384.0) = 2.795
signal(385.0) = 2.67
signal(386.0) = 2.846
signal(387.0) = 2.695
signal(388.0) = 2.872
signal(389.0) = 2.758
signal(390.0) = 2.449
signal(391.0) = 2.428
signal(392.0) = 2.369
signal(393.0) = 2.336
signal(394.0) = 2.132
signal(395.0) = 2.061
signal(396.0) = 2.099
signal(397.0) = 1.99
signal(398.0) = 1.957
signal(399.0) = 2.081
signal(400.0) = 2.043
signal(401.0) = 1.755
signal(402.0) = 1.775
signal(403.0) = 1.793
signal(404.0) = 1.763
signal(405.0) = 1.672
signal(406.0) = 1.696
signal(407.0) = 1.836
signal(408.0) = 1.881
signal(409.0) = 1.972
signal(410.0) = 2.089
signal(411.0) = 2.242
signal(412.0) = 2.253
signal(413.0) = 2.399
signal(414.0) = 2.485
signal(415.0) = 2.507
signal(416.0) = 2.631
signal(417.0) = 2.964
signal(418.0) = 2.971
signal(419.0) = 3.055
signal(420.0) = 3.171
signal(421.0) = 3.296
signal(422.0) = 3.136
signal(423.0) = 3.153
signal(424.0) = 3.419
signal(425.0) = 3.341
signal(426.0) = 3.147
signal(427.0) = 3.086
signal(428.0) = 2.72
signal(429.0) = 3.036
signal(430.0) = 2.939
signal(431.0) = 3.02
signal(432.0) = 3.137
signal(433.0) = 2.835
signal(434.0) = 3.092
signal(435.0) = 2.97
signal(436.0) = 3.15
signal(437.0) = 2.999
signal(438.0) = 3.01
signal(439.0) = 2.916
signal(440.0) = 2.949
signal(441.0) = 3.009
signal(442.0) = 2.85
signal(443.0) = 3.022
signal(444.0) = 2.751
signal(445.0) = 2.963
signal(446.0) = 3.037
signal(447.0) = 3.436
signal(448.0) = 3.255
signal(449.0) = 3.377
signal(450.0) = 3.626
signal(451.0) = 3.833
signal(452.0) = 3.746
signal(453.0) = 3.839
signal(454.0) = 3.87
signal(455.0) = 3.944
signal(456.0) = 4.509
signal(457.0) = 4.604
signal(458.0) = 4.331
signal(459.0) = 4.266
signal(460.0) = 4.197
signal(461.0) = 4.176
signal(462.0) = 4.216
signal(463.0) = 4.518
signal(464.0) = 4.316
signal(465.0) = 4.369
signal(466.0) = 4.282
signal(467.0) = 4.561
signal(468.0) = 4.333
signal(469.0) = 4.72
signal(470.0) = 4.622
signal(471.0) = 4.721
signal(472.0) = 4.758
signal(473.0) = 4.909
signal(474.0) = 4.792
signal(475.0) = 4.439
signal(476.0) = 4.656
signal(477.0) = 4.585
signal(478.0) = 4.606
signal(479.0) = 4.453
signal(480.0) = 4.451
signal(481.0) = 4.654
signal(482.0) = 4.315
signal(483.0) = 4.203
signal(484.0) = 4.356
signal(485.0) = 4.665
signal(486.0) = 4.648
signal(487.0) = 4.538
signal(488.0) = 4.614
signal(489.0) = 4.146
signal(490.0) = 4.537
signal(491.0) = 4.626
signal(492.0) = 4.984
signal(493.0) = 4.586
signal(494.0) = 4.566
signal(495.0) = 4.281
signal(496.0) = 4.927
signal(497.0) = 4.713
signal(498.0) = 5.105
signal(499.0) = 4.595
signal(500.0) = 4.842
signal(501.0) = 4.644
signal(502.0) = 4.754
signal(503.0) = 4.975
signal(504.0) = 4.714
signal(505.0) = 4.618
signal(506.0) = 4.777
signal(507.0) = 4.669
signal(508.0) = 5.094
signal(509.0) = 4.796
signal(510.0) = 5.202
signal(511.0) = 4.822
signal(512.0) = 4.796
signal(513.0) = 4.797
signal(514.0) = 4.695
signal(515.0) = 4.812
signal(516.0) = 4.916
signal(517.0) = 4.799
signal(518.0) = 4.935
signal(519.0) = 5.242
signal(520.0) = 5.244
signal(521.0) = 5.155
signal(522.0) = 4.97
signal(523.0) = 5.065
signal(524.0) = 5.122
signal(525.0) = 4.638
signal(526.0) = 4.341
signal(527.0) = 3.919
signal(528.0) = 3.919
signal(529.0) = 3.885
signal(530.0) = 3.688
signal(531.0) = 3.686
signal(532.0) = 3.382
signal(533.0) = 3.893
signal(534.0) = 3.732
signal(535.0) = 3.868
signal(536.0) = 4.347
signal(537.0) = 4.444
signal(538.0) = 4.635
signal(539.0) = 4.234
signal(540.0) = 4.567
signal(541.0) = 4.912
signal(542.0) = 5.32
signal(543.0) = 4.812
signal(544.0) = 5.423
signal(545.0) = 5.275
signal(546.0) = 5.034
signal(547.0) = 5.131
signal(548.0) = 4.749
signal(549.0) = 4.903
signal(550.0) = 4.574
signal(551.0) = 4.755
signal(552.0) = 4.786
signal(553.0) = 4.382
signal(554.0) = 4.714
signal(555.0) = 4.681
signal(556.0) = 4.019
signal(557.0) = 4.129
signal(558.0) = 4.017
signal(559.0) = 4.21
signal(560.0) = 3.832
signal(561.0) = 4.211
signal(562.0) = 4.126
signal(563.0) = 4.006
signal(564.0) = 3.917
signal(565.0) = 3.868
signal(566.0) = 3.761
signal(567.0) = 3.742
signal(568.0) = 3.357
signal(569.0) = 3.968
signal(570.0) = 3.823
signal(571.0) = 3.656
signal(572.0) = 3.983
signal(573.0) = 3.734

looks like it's 1.5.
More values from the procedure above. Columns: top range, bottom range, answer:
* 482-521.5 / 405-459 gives 1.56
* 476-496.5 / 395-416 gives 2.24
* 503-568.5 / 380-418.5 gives 1.94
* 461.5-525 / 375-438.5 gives 1.80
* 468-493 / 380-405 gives 1.95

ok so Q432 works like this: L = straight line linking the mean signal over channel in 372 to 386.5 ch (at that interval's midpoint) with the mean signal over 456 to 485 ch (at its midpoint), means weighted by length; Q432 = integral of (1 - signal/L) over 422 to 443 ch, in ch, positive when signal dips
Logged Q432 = 4.4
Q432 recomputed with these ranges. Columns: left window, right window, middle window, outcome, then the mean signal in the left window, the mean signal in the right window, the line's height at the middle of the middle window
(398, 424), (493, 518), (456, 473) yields -3.28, 2.36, 4.79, 3.73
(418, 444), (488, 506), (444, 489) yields -3.50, 3.05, 4.68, 3.93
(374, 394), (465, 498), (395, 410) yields 5.85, 2.77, 4.58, 3.11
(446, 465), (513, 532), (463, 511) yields -4.11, 3.99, 4.59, 4.27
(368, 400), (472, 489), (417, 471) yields 4.69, 2.71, 4.55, 3.85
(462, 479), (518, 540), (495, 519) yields -2.06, 4.56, 4.37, 4.44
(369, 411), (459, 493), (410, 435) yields 2.66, 2.47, 4.51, 3.24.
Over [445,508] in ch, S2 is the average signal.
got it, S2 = 4.4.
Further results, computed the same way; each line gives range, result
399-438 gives 2.61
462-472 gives 4.49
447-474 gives 4.22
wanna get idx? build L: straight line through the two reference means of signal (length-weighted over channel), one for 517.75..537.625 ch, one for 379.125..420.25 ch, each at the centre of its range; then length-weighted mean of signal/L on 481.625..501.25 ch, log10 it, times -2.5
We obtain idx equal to -0.21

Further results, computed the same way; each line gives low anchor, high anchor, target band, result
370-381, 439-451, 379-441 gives 0.188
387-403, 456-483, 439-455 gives 0.152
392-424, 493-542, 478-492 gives -0.148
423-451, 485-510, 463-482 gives -0.133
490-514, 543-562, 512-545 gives 0.028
